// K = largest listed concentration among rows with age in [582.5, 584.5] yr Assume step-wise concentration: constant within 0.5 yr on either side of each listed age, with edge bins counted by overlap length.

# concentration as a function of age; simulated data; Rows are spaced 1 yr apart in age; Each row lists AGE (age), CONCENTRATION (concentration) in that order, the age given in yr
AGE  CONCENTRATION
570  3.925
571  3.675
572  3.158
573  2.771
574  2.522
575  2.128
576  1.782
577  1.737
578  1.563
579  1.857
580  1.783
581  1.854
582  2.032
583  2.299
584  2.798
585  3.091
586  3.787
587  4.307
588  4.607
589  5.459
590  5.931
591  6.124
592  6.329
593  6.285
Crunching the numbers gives 2.798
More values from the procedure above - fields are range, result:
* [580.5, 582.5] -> 2.032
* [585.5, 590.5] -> 5.931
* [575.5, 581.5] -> 1.857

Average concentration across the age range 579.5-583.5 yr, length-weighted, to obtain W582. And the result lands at 1.99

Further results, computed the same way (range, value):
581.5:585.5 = 2.55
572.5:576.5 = 2.3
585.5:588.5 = 4.23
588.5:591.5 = 5.84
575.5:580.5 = 1.74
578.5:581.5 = 1.83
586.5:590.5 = 5.08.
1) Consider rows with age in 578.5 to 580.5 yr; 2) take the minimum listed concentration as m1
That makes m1 1.783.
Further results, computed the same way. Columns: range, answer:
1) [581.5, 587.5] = 2.032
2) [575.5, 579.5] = 1.563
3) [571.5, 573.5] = 2.771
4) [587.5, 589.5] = 4.607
